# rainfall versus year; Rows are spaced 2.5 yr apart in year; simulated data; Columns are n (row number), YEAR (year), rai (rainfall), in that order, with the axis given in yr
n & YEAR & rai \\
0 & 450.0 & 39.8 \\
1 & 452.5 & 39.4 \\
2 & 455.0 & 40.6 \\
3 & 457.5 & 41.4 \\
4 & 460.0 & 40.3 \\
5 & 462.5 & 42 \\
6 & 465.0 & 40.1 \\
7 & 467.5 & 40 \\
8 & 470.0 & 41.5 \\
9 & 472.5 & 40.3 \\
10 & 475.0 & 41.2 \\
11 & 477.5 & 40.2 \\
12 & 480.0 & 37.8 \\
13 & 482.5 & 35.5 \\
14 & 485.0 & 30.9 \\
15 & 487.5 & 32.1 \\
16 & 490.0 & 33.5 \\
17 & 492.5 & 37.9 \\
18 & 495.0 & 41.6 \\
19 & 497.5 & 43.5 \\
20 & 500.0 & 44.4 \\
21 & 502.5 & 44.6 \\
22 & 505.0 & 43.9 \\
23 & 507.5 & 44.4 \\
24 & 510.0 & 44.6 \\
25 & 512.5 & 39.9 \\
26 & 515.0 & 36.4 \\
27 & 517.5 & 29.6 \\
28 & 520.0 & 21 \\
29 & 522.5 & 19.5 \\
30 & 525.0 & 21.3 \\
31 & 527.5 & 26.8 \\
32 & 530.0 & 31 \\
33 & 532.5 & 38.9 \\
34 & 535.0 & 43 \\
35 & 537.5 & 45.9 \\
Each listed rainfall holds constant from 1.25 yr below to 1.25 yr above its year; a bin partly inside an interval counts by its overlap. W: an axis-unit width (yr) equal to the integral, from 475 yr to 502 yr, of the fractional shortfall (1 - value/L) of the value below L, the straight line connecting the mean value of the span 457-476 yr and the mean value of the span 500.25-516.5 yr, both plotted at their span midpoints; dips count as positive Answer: 2.3 yr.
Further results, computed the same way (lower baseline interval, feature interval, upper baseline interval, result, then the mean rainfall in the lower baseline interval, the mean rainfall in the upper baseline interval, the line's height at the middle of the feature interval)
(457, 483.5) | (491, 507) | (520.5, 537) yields -3.34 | 40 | 30.4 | 35.3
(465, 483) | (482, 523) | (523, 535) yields -2.56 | 39.7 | 30.3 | 34.8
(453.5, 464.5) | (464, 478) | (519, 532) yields -0.94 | 41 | 24.8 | 38.1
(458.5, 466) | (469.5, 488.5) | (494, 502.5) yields 2.11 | 40.8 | 43.4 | 42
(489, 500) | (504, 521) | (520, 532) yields -2.93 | 39.9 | 25.2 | 31.5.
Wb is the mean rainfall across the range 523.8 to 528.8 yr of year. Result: 24.1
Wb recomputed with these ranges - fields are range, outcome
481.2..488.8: 32.9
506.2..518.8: 38.9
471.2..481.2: 39.9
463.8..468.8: 40.1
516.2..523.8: 23.4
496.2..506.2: 44.1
